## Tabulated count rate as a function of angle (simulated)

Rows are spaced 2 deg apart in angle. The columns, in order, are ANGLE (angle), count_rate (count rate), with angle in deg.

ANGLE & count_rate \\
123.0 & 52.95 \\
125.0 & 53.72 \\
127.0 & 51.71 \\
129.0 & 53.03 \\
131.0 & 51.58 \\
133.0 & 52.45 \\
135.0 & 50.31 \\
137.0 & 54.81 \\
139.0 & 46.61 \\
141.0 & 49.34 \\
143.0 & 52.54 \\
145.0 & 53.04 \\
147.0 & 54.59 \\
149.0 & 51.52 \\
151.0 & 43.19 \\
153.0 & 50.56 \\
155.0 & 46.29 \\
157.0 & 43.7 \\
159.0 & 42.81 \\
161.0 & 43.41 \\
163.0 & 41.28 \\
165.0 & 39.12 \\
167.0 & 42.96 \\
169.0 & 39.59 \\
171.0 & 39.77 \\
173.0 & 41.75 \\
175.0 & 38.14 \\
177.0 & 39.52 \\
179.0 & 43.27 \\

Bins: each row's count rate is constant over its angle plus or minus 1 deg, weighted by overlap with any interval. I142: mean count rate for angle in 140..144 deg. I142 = 50.9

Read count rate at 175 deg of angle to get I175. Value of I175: 38.14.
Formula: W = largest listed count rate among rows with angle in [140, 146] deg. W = 53.04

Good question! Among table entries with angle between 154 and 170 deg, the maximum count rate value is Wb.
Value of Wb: 46.29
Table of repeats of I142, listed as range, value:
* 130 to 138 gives 52.3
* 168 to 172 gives 39.7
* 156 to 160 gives 43.3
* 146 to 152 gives 49.8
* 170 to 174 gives 40.8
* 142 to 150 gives 52.9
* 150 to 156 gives 46.7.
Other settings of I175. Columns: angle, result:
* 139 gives 46.61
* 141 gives 49.34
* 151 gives 43.19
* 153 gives 50.56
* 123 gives 52.95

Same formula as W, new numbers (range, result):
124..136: 53.72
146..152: 54.59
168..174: 41.75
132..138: 54.81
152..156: 50.56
